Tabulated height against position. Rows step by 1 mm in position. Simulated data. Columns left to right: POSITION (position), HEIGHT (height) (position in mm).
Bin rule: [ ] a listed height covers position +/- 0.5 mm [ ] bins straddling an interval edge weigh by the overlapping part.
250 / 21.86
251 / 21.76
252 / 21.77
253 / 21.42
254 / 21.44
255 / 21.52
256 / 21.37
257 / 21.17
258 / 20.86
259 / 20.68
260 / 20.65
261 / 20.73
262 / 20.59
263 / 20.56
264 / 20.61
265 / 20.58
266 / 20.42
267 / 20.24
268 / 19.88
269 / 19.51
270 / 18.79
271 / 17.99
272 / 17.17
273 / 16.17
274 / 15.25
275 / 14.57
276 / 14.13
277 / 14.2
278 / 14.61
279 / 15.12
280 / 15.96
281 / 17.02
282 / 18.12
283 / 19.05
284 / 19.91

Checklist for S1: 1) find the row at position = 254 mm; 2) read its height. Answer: 21.44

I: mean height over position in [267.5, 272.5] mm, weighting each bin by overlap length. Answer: 18.7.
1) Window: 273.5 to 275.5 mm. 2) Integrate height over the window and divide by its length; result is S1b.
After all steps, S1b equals 14.9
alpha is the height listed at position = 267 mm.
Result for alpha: 20.24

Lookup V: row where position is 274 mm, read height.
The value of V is 15.25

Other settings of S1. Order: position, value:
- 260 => 20.65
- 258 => 20.86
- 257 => 21.17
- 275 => 14.57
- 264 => 20.61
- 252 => 21.77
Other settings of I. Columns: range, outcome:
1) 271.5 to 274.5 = 16.2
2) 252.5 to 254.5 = 21.4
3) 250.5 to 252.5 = 21.8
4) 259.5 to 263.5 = 20.6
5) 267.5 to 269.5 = 19.7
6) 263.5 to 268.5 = 20.3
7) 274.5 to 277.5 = 14.3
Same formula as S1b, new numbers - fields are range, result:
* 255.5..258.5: 21.1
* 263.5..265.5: 20.6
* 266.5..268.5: 20.1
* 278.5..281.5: 16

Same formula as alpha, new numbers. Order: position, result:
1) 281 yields 17.02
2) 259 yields 20.68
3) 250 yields 21.86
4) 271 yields 17.99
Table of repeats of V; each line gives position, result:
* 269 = 19.51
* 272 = 17.17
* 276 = 14.13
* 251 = 21.76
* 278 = 14.61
